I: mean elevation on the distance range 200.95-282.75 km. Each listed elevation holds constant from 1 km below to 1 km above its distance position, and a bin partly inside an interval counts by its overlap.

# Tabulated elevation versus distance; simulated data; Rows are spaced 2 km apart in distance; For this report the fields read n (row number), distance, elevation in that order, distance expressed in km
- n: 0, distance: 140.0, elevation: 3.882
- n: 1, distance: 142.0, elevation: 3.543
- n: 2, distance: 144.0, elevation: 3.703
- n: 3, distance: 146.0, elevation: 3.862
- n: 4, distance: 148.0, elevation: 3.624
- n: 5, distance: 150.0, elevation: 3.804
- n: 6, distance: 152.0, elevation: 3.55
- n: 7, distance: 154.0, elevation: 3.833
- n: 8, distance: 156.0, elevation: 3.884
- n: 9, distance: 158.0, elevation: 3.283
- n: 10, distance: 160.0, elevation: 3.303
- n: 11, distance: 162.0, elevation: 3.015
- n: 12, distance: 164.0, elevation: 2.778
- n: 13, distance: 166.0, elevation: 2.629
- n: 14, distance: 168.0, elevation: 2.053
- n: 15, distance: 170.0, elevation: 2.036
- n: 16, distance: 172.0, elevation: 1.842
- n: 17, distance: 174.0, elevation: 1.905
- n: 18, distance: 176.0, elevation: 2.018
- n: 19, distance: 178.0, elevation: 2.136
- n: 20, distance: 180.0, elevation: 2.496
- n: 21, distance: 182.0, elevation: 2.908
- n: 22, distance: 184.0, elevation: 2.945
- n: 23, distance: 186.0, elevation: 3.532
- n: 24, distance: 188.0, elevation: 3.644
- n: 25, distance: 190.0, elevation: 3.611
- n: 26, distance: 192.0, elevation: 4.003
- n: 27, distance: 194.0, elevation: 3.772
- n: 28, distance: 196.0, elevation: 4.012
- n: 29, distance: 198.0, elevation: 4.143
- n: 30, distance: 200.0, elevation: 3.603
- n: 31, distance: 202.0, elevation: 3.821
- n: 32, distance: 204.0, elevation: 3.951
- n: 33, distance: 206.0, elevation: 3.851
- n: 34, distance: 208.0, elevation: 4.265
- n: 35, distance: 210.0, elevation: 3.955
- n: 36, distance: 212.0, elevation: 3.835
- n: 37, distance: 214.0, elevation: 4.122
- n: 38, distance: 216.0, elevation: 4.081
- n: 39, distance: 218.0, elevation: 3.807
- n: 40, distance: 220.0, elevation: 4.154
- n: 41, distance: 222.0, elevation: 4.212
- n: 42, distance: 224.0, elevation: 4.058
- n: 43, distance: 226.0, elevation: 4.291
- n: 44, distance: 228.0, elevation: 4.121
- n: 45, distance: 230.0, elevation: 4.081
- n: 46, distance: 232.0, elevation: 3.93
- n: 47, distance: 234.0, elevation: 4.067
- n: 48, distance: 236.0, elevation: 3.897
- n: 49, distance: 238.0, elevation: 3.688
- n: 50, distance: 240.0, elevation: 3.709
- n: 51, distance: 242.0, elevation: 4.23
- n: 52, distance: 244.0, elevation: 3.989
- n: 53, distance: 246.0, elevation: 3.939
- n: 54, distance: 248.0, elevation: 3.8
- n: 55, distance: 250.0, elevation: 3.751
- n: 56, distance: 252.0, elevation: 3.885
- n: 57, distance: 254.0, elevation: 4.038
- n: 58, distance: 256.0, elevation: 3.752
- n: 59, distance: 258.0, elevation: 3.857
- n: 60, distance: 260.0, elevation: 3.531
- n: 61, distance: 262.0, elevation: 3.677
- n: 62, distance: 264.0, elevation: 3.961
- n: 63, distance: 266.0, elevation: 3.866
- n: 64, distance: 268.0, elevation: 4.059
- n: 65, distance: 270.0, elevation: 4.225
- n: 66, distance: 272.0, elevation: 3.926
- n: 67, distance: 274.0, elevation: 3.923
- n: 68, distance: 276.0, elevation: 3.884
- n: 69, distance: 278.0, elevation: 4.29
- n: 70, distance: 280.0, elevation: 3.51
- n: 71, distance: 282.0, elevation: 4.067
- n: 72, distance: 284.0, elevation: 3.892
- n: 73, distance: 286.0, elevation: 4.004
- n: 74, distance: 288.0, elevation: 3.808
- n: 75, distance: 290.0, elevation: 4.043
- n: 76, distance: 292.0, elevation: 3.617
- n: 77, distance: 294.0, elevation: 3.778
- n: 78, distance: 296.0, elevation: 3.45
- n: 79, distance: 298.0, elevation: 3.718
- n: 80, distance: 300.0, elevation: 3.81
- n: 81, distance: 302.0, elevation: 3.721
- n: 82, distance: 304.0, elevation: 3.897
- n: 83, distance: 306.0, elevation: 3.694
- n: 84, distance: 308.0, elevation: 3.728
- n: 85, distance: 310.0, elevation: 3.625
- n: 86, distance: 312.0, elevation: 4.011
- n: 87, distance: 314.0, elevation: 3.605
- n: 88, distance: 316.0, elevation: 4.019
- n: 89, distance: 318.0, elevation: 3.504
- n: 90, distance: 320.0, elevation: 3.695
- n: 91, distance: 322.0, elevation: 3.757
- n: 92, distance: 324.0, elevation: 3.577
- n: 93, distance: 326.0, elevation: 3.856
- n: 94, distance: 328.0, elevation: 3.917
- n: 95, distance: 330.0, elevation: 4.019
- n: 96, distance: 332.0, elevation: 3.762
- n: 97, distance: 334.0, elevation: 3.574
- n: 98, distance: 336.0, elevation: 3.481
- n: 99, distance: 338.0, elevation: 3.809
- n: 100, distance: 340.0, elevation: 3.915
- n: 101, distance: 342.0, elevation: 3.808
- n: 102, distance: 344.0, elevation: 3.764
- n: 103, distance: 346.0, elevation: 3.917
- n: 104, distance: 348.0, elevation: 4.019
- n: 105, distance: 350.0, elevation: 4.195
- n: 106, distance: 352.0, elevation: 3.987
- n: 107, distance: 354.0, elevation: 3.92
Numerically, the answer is 3.95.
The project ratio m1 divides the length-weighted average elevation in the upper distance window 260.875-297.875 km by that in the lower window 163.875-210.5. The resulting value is 1.23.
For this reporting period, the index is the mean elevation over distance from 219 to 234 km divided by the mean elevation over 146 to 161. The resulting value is 1.1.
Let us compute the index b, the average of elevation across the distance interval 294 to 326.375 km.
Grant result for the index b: 3.73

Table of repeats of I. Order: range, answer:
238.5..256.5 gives 3.9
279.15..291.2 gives 3.89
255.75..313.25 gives 3.84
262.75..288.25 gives 3.96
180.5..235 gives 3.87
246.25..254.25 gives 3.86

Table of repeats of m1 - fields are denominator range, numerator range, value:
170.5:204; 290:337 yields 1.18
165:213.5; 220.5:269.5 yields 1.22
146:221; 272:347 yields 1.13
